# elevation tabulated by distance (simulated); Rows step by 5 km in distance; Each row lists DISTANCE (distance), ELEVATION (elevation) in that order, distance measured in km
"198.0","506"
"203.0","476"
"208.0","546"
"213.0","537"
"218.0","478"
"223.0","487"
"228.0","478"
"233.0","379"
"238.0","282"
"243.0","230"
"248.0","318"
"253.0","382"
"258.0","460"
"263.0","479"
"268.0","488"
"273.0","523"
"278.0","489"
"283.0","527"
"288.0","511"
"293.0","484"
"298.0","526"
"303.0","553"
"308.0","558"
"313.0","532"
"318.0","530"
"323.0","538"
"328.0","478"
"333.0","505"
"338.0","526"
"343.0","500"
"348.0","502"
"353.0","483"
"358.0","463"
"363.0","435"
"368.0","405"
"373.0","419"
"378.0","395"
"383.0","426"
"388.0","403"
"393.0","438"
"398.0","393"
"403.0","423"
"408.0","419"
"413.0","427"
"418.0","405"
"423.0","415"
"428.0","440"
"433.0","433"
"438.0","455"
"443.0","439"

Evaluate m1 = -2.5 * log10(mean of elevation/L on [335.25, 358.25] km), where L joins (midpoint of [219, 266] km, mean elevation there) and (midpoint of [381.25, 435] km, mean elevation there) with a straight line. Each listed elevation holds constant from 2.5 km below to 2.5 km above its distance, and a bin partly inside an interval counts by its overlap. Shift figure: -0.212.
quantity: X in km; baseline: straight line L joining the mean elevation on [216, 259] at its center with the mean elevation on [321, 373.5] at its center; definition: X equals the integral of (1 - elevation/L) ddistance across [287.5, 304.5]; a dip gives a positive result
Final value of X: -3.21 km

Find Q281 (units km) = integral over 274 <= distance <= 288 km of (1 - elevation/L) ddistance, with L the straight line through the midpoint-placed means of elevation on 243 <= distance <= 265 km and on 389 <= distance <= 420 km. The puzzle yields -4.17 km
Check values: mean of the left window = 388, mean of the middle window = 510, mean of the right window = 417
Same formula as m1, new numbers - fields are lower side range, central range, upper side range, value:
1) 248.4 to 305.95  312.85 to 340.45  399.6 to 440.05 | -0.11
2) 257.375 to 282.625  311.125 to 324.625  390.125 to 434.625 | -0.14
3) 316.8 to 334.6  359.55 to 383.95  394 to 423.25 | 0.10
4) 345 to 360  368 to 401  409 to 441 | 0.12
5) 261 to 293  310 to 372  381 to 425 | -0.07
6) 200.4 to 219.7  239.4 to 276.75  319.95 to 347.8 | 0.24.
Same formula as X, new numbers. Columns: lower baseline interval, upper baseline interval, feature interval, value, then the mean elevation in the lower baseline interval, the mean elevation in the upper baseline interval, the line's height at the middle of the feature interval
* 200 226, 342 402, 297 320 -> -3.8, 504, 437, 464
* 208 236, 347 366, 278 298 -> -1.6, 475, 467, 471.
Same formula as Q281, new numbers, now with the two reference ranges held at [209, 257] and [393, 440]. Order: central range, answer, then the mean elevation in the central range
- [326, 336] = -1.92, 494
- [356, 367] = -0.65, 442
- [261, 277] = -3.50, 496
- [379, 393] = 0.13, 417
